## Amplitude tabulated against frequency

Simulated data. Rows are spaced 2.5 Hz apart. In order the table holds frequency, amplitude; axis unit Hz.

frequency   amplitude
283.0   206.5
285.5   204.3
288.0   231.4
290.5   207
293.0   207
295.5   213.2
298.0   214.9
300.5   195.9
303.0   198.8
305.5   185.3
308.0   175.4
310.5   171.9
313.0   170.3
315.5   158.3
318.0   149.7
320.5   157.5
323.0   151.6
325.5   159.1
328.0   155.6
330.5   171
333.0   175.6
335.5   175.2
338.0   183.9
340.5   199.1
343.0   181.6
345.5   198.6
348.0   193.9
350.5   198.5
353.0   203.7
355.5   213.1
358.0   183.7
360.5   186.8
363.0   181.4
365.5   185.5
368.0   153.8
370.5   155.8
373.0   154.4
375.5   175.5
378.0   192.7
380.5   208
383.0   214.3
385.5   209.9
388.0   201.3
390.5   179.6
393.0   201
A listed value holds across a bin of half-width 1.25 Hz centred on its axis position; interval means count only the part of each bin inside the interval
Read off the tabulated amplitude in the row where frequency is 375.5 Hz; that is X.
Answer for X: 175.5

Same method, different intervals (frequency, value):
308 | 175.4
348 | 193.9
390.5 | 179.6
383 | 214.3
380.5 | 208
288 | 231.4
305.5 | 185.3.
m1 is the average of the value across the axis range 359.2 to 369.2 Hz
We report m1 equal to 177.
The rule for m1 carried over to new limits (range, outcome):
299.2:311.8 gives 186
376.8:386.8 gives 206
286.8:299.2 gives 215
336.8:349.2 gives 191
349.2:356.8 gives 205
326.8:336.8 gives 169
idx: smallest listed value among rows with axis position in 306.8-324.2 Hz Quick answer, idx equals 149.7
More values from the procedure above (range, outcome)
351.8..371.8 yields 153.8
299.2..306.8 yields 185.3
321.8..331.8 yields 151.6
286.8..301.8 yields 195.9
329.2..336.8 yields 171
